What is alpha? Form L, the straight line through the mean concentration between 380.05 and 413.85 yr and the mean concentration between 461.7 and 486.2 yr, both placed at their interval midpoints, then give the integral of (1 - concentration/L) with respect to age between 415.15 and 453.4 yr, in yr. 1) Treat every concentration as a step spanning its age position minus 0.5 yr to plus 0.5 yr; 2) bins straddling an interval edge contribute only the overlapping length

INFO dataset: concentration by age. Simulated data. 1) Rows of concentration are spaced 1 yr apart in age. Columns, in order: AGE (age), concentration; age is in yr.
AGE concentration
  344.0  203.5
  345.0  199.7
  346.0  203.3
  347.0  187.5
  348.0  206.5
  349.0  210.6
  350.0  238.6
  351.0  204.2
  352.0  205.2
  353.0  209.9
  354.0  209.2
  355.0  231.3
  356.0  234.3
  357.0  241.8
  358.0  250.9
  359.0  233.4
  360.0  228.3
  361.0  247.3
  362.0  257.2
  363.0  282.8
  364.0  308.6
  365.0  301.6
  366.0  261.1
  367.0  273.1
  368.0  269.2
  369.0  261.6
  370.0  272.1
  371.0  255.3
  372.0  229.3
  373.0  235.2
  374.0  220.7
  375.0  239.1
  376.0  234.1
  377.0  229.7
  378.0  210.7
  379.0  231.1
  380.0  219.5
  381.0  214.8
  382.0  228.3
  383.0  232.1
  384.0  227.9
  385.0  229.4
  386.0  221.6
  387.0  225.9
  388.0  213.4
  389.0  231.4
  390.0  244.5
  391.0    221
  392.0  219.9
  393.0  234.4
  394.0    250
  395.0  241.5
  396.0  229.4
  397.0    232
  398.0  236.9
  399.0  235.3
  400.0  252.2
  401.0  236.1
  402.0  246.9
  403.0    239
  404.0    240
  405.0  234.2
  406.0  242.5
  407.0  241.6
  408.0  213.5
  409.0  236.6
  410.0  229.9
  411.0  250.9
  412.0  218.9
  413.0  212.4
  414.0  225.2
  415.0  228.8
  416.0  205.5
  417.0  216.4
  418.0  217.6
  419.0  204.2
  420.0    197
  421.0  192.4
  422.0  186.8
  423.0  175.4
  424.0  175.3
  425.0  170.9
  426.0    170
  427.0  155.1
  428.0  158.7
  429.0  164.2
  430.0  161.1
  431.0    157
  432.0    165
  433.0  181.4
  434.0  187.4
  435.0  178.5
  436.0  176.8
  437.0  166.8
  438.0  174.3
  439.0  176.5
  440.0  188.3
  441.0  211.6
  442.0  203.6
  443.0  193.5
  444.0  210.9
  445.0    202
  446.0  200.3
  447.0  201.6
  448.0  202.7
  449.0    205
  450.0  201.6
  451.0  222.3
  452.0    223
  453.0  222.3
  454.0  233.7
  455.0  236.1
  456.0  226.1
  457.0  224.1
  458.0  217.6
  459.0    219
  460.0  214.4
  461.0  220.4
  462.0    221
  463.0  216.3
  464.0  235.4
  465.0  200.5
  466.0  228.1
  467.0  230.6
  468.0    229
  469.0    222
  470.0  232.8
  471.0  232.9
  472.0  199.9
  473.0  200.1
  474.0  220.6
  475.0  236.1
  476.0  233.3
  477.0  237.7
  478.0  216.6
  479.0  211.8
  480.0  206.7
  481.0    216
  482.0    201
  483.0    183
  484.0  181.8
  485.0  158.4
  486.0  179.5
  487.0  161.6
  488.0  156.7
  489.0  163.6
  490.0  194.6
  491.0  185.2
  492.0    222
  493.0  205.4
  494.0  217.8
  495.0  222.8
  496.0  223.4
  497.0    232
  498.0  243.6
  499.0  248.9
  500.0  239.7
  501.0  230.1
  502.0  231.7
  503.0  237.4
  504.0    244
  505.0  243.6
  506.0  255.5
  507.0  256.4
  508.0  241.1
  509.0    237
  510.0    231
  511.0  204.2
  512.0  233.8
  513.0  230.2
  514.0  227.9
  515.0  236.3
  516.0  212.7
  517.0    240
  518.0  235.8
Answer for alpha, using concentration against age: 5.7 yr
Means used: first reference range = 232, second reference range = 214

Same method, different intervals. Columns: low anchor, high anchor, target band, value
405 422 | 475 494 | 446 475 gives -2.1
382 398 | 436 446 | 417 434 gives 2.1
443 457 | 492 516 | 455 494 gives 2.3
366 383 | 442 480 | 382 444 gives 5.5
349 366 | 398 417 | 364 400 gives -0.2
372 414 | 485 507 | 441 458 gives 0.7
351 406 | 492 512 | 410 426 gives 2.2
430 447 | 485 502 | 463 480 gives -2.0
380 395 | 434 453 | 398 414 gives -1.2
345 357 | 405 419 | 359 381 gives -3.3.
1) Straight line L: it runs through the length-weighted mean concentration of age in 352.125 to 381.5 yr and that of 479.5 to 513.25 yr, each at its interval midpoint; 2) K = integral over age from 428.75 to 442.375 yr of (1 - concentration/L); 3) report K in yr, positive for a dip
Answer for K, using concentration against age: 3.0 yr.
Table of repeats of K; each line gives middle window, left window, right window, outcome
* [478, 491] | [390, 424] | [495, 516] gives 2.6 yr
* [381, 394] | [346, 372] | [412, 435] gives -0.6 yr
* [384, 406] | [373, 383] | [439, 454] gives -1.3 yr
